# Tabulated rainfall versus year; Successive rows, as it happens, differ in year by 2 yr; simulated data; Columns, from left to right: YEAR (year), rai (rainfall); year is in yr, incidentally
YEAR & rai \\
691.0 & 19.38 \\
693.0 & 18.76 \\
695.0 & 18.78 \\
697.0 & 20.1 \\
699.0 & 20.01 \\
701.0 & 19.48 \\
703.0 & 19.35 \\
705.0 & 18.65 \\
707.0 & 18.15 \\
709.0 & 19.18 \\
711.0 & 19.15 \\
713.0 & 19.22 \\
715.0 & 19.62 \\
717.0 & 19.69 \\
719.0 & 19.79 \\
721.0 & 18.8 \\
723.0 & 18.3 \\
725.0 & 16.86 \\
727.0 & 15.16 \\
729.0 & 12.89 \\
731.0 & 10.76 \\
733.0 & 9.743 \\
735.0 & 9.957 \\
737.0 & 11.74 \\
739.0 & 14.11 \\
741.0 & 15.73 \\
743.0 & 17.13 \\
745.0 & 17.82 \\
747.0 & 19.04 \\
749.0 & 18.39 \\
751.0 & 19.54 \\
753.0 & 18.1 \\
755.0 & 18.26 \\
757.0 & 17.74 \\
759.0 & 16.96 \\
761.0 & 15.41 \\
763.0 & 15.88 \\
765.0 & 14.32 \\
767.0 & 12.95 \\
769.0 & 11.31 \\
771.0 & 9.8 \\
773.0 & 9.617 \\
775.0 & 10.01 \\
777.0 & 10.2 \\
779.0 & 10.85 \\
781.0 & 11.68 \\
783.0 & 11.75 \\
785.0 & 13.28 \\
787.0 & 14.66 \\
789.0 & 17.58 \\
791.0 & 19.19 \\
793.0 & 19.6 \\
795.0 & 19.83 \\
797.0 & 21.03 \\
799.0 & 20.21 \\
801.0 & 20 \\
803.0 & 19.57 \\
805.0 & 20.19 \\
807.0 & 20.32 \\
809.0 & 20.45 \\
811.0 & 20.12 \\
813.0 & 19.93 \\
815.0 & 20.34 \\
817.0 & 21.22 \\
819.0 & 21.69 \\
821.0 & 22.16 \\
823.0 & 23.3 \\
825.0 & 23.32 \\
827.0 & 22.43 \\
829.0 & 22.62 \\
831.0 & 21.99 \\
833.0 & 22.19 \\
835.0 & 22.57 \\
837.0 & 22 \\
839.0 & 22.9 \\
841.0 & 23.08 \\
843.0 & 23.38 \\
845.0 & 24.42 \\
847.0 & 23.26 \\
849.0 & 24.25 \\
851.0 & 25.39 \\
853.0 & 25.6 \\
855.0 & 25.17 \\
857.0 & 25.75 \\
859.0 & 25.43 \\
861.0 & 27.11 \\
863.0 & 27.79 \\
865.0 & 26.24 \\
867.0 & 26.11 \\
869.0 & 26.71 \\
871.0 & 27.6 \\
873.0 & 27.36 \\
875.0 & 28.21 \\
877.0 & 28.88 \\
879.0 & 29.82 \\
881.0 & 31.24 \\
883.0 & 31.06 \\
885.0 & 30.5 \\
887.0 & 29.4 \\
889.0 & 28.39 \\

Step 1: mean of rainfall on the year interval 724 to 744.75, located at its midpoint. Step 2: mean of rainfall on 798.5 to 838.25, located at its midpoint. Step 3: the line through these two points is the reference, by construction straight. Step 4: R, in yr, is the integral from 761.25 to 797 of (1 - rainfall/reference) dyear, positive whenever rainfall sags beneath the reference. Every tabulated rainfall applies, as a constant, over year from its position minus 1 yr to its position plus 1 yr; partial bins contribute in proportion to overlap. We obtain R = 7.8 yr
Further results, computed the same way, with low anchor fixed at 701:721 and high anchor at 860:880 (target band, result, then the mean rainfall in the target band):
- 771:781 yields 5.5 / 10.3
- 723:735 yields 4.1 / 13.3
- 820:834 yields 1.5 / 22.6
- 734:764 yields 6.8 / 16.4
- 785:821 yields 6.6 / 19.6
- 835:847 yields 1.4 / 23.1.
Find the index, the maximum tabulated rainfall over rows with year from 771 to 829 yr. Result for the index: 23.32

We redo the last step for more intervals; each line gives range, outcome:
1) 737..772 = 19.54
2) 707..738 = 19.79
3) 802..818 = 21.22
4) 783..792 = 19.19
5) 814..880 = 29.82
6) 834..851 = 25.39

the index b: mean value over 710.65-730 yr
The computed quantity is 17.9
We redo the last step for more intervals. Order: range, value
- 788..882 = 23.4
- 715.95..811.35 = 15.9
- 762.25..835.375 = 17.8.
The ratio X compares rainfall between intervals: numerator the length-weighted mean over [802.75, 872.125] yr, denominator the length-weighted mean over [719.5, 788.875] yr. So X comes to 1.62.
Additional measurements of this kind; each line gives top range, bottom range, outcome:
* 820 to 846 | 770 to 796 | 1.66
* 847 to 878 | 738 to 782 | 1.79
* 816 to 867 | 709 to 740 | 1.51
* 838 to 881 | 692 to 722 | 1.35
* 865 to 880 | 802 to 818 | 1.37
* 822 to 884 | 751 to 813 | 1.57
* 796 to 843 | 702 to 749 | 1.30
